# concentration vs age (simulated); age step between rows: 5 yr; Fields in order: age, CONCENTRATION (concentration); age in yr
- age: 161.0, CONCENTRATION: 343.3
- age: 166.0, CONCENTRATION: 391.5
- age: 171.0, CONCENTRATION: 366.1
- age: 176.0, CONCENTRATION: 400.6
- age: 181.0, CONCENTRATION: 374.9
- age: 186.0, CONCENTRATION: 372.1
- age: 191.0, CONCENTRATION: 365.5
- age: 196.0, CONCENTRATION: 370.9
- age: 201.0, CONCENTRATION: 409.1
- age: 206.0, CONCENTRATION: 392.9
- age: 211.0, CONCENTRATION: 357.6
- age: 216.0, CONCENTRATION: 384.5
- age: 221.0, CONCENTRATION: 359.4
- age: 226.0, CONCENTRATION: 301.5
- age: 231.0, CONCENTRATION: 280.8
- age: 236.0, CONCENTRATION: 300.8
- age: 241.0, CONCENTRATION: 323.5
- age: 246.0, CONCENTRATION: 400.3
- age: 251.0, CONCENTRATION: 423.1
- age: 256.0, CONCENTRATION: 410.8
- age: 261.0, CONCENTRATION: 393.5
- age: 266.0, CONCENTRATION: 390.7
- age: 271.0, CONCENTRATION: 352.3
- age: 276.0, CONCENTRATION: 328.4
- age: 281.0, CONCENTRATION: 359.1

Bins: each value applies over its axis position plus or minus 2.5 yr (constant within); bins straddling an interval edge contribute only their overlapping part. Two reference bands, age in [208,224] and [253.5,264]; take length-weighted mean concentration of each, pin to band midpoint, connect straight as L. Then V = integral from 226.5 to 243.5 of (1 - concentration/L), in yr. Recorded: 3.6 yr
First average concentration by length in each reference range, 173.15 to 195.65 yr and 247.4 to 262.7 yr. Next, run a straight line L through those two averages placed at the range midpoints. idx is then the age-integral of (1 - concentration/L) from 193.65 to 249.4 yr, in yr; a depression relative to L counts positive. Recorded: 5.6 yr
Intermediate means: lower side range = 377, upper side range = 409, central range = 354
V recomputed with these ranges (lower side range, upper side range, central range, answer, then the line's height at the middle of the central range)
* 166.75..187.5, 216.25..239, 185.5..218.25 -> -2.82 yr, 350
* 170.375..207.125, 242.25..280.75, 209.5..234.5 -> 3.11 yr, 382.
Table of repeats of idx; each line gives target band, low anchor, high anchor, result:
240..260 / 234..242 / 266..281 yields -4.3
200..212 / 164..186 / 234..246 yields -1.0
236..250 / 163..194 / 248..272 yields 1.3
